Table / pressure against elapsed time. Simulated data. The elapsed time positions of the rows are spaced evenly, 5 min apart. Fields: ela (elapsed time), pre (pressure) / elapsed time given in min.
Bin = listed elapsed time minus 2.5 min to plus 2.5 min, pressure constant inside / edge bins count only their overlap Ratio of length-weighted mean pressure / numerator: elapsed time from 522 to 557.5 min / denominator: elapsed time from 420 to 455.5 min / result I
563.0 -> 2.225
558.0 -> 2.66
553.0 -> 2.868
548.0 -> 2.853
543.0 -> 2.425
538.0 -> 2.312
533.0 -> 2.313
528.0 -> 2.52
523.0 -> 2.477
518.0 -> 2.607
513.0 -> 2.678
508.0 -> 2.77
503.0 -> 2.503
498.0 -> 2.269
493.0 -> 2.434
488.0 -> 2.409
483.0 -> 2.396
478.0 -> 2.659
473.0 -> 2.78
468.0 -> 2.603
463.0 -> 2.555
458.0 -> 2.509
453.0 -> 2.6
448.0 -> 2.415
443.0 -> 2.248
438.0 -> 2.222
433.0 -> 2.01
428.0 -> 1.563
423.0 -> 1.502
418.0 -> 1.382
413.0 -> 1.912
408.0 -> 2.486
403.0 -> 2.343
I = 1.23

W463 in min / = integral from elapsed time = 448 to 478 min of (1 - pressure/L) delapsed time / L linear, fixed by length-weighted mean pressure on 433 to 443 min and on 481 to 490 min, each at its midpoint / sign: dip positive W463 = -3.9 min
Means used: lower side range 2.18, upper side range 2.4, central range 2.6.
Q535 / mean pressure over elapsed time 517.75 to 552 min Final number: 2.51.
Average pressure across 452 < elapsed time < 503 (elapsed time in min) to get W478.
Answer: 2.52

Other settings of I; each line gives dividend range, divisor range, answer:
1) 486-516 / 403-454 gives 1.24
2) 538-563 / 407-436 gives 1.47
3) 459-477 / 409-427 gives 1.58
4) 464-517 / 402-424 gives 1.33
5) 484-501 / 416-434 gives 1.50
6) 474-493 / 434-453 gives 1.08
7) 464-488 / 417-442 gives 1.45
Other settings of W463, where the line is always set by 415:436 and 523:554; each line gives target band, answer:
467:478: -3.8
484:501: -1.7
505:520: -2.3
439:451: -3.6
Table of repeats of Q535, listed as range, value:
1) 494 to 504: 2.38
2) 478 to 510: 2.47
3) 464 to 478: 2.67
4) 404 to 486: 2.24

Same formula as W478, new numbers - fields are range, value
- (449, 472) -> 2.57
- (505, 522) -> 2.66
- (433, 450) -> 2.25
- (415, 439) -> 1.71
